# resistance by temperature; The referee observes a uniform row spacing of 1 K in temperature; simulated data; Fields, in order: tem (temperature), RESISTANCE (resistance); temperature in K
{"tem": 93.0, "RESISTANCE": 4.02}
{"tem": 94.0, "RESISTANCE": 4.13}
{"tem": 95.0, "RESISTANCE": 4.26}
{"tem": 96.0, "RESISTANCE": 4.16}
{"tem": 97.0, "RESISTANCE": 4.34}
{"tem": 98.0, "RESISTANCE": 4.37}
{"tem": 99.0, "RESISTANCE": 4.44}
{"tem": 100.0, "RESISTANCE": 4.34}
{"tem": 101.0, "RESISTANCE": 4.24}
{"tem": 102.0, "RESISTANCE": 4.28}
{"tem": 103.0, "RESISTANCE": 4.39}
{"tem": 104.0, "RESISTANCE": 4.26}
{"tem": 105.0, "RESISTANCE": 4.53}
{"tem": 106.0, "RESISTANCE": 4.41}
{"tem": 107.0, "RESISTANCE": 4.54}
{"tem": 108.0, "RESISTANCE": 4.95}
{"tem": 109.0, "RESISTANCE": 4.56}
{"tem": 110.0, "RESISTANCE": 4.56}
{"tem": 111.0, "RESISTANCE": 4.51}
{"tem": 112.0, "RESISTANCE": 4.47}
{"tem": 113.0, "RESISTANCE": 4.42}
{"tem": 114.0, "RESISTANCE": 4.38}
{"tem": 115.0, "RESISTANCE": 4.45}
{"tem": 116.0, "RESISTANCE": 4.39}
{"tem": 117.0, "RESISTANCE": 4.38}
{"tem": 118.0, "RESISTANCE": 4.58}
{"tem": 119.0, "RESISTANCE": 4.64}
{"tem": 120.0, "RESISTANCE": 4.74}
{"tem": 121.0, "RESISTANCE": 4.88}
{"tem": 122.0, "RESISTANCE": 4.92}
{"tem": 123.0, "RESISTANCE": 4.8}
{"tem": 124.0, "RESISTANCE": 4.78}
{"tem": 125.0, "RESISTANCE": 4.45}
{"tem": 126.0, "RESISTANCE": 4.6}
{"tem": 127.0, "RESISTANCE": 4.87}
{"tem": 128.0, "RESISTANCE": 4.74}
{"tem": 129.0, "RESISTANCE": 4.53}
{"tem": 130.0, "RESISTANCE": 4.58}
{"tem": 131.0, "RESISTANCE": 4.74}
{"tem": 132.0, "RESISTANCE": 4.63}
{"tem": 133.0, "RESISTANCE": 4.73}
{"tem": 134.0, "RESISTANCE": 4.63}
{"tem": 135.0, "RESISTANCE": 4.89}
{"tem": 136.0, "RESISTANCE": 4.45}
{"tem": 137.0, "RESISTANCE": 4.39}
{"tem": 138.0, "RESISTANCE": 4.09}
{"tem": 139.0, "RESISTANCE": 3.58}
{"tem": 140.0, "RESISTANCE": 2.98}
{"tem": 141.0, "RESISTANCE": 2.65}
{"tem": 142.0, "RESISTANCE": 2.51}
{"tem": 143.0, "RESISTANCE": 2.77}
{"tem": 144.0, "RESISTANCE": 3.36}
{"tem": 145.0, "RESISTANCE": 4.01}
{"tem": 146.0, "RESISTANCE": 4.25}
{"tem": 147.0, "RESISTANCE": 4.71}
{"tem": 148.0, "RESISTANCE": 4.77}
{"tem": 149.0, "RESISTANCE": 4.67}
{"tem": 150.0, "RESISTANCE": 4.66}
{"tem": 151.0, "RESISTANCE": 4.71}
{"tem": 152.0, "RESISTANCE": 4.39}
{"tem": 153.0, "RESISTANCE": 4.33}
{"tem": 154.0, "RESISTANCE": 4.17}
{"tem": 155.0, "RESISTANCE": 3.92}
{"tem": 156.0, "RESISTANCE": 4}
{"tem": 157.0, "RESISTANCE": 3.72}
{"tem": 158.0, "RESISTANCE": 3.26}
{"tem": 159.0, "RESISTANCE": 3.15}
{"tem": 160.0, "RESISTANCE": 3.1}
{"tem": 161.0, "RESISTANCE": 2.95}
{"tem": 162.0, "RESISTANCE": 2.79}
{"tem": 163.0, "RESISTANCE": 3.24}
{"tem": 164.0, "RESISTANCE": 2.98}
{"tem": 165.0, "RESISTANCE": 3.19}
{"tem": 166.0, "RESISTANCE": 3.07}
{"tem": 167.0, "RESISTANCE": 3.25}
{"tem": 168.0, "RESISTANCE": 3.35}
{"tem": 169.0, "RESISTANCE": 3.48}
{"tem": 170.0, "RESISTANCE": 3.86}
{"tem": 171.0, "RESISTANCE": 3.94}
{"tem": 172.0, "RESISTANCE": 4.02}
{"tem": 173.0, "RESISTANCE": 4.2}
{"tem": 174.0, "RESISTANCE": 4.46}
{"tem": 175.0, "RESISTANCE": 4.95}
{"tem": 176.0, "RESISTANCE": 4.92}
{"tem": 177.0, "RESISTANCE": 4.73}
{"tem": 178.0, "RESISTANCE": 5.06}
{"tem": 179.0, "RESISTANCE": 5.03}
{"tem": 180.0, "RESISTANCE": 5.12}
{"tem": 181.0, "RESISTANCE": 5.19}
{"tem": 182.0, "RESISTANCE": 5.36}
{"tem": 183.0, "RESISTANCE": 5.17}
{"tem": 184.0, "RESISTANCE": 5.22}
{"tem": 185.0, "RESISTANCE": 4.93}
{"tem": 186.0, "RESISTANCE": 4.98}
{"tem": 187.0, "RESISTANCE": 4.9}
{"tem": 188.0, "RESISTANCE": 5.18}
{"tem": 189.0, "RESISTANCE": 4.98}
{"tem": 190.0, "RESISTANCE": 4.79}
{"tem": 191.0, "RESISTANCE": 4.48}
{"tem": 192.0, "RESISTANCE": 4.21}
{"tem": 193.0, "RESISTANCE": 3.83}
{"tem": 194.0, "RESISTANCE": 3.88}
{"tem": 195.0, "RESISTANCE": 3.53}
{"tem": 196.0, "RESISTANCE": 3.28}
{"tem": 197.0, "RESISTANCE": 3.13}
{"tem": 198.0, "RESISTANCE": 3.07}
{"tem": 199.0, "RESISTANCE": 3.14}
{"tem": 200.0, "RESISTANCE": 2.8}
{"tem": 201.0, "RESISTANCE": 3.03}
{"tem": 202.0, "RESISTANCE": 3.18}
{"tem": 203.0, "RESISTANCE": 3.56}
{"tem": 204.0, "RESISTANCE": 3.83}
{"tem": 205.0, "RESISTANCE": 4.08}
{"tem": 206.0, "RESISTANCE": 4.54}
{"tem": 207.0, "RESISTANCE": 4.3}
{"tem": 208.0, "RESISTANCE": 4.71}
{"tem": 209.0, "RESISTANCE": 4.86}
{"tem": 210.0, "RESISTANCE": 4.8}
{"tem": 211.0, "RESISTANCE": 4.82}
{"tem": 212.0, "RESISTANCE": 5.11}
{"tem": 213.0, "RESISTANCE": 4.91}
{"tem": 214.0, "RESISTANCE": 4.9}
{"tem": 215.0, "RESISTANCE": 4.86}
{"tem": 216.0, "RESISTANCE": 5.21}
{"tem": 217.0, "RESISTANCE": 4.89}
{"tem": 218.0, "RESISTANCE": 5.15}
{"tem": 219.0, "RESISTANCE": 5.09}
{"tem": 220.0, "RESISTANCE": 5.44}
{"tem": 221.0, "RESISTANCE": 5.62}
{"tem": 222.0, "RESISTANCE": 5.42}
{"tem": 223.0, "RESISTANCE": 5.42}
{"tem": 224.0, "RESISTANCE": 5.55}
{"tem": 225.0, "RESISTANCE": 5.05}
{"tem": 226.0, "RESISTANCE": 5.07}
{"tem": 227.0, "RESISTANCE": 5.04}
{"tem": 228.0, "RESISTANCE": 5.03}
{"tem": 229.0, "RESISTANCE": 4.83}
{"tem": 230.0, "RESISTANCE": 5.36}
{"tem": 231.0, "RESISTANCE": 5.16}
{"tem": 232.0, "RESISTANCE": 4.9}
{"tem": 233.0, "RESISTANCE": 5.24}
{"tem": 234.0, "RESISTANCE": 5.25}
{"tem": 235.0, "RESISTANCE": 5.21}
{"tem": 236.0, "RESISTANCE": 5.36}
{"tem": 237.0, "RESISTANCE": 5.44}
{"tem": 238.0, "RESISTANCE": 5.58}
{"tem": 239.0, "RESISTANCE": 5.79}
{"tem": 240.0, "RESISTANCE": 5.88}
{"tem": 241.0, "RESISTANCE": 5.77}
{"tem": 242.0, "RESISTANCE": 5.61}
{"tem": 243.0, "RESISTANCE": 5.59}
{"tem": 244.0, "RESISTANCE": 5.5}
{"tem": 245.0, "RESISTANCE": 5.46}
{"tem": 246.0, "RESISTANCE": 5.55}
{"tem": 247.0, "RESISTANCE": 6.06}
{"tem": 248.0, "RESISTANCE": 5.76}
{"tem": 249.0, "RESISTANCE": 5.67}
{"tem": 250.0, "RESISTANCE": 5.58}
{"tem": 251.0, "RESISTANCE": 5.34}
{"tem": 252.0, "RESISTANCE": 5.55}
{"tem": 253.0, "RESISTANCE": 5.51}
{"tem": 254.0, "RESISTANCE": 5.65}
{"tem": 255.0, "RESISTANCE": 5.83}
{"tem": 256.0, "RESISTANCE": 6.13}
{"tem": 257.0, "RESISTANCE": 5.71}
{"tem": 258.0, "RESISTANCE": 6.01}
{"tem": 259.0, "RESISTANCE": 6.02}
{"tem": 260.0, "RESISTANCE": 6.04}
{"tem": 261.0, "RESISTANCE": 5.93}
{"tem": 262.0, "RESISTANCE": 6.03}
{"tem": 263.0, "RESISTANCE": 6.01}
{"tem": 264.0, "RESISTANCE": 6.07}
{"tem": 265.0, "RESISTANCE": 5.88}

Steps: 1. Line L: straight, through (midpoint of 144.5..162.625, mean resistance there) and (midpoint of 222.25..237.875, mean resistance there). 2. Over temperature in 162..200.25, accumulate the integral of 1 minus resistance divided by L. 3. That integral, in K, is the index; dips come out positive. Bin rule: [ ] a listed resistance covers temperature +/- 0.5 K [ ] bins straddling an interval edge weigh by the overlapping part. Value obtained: 2.1 K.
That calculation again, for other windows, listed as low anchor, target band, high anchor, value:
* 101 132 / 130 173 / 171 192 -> 8.1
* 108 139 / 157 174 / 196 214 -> 3.5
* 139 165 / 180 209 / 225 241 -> 1.8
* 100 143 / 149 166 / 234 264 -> 3.9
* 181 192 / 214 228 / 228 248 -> 0.2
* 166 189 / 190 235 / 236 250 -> 5.5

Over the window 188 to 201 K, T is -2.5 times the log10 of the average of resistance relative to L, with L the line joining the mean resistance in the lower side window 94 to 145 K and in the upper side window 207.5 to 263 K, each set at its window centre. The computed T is 0.307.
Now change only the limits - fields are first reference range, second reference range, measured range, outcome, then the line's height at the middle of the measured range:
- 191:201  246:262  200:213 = -0.08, 3.88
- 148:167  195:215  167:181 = -0.15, 3.81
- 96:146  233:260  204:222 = 0.09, 5.3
